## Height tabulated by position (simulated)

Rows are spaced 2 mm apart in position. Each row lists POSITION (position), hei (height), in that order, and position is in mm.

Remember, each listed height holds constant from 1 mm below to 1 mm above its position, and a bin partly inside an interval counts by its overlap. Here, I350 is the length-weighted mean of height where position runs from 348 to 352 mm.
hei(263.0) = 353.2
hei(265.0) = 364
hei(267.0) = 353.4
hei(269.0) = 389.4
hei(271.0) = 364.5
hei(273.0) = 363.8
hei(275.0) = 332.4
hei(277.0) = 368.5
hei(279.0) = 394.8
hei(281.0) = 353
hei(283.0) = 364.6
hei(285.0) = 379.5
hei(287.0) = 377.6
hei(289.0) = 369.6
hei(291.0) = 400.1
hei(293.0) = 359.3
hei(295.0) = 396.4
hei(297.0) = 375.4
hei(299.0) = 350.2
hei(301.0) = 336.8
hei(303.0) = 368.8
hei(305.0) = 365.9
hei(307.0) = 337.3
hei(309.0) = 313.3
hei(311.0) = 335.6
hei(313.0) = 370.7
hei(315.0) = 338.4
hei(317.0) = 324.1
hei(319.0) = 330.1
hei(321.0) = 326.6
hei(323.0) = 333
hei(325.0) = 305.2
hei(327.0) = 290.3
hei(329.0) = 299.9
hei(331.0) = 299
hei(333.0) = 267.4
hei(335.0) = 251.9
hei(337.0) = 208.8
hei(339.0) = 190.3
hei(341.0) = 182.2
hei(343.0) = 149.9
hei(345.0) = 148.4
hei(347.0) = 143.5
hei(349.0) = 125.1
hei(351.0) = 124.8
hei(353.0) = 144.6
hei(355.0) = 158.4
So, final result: 125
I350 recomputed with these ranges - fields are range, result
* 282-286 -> 372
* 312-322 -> 338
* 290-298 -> 383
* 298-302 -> 344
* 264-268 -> 359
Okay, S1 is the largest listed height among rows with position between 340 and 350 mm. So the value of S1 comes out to 182.2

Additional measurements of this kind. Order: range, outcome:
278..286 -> 394.8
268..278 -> 389.4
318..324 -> 333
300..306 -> 368.8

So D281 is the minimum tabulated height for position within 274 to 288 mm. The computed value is 332.4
